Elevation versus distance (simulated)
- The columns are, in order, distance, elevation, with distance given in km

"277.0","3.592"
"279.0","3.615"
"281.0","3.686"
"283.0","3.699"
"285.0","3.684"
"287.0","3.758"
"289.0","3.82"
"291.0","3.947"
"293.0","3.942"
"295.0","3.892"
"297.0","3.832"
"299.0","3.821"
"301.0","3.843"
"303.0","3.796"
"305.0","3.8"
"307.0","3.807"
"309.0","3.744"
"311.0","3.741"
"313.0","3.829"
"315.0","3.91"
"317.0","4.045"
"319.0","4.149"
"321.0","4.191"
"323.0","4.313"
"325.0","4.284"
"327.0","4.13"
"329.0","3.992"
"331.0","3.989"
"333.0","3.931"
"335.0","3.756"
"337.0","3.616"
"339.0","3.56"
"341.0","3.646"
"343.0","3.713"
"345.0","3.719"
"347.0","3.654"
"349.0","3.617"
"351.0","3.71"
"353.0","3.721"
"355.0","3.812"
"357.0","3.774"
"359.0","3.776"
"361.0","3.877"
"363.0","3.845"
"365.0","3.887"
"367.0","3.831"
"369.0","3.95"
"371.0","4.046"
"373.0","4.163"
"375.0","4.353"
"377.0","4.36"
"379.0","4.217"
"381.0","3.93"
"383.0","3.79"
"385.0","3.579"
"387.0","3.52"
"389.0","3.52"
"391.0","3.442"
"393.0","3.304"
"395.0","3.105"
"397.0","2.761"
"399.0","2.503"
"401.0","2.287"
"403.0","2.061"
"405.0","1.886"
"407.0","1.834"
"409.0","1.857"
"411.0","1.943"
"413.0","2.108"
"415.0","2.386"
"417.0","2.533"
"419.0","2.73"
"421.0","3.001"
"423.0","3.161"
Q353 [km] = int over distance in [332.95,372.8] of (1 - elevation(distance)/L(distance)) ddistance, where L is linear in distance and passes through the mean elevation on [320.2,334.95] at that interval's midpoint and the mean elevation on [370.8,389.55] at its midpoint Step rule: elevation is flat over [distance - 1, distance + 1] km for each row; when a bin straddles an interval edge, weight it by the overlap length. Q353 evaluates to 2.47 km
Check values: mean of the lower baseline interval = 4.09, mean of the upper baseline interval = 3.95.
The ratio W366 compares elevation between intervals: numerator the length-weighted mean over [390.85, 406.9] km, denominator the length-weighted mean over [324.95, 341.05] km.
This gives 0.67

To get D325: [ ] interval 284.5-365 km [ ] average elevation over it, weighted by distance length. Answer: 3.85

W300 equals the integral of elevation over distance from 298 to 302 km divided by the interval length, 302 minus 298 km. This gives 3.83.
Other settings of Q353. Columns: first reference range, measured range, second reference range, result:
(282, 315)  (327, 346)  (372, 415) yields -1.5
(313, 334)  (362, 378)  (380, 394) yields -1.5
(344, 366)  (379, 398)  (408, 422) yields -3.1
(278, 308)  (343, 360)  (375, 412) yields -1.9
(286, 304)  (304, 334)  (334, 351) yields -1.9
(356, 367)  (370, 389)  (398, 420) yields -4.5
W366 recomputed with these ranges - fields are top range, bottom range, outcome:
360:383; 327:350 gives 1.07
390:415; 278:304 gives 0.64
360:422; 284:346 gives 0.82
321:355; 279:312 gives 1.01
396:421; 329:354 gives 0.61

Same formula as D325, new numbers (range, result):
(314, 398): 3.82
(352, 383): 3.96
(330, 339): 3.79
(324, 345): 3.85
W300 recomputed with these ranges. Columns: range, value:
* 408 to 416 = 2.07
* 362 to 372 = 3.91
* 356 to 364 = 3.82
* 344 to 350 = 3.66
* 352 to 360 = 3.77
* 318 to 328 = 4.21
